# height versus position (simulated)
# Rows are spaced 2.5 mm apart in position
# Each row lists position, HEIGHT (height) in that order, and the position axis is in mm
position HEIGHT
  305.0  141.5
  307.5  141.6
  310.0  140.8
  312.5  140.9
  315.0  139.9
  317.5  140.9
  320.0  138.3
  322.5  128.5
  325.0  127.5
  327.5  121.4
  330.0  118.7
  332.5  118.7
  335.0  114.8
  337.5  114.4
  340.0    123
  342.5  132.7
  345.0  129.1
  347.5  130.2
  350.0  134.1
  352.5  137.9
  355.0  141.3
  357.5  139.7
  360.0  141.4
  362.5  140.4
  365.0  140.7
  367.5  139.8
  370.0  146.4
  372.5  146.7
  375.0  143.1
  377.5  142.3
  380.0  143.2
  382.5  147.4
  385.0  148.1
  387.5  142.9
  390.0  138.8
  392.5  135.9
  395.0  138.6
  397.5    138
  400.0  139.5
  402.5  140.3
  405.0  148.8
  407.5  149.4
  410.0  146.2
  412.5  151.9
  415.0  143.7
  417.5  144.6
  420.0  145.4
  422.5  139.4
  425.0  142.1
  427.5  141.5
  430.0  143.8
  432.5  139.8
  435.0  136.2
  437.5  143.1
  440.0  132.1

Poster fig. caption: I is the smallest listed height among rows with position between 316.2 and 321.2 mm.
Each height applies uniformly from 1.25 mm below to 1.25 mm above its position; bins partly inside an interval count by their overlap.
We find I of 138.3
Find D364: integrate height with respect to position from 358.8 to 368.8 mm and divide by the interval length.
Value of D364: 141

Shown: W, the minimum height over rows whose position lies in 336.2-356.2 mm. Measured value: 114.4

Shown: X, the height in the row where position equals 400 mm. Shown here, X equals 139.5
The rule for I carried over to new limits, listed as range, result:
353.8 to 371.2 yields 139.7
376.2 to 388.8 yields 142.3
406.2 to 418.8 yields 143.7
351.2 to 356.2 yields 137.9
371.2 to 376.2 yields 143.1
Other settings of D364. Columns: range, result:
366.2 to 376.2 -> 144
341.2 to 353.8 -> 133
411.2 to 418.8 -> 147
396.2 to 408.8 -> 143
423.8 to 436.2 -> 141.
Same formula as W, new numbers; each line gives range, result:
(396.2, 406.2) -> 138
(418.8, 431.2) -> 139.4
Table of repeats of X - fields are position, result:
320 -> 138.3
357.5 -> 139.7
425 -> 142.1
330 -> 118.7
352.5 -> 137.9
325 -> 127.5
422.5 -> 139.4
